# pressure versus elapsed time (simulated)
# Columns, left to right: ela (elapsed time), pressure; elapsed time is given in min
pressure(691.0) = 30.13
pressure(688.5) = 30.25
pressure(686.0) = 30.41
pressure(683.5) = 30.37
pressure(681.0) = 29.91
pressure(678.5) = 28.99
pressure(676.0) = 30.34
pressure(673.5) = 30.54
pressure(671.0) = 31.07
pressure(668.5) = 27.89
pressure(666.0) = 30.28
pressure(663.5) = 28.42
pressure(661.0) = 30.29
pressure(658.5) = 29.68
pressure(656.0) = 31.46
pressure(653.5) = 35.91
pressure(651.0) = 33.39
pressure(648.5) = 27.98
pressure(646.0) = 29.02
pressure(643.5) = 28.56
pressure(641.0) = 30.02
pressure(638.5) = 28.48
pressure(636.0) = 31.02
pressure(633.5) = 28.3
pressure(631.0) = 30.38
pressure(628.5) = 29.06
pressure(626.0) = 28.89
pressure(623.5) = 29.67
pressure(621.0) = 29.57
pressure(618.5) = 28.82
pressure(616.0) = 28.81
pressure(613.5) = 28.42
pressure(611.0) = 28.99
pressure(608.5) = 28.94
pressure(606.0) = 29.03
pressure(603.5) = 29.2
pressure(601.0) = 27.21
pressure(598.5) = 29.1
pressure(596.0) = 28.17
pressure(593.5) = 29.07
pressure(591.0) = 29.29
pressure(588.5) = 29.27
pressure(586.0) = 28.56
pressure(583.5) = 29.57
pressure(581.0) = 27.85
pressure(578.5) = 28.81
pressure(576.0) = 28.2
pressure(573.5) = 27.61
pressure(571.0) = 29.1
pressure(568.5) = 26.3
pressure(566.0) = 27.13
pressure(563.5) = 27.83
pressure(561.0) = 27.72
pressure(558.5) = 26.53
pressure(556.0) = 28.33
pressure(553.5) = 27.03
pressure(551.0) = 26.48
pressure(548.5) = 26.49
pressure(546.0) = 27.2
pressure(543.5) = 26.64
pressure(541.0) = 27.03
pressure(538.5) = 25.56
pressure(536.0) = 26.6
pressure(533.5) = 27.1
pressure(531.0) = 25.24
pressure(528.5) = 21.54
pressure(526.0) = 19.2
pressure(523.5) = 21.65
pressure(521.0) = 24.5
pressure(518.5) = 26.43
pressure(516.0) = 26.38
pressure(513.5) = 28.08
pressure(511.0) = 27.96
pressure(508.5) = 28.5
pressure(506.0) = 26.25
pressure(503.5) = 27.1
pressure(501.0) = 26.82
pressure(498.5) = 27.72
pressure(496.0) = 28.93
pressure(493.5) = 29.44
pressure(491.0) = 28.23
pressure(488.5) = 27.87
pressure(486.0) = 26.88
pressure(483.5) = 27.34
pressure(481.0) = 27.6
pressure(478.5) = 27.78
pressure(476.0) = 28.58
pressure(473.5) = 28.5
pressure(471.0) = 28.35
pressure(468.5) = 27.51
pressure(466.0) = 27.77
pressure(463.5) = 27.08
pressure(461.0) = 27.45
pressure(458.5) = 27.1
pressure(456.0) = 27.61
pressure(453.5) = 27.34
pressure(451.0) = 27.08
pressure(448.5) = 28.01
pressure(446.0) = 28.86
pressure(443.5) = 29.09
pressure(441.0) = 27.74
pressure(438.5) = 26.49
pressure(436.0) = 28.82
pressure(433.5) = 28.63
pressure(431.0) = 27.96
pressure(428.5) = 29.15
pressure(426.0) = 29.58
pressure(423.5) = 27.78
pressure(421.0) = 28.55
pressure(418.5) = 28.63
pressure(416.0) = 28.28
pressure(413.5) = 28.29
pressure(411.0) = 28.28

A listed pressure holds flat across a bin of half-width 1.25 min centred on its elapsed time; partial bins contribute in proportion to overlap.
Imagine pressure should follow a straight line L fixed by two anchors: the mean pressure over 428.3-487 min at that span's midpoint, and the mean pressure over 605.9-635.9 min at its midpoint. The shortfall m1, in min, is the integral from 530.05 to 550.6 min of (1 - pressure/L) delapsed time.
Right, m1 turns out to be 1.45 min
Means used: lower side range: 27.8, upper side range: 29.1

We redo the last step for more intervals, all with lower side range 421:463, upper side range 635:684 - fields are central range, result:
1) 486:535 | 4.1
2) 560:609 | 1.7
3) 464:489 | 0.5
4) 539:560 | 1.6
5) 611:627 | 0.4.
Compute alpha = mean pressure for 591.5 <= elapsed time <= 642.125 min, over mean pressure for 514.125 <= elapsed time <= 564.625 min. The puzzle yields 1.1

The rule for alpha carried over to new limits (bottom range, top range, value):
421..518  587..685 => 1.06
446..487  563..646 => 1.04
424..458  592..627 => 1.02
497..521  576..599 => 1.06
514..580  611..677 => 1.14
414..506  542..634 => 1.01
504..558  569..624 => 1.11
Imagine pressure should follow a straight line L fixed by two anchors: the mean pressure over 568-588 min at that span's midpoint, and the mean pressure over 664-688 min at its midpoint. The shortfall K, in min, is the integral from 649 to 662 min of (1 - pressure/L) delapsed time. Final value -1.03 min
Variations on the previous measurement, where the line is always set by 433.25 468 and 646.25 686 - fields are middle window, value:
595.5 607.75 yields 0.4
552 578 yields 1.4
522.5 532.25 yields 2.3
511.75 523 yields 1.0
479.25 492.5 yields 0.3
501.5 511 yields 0.4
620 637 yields 0.2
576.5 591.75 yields 0.3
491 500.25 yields -0.1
